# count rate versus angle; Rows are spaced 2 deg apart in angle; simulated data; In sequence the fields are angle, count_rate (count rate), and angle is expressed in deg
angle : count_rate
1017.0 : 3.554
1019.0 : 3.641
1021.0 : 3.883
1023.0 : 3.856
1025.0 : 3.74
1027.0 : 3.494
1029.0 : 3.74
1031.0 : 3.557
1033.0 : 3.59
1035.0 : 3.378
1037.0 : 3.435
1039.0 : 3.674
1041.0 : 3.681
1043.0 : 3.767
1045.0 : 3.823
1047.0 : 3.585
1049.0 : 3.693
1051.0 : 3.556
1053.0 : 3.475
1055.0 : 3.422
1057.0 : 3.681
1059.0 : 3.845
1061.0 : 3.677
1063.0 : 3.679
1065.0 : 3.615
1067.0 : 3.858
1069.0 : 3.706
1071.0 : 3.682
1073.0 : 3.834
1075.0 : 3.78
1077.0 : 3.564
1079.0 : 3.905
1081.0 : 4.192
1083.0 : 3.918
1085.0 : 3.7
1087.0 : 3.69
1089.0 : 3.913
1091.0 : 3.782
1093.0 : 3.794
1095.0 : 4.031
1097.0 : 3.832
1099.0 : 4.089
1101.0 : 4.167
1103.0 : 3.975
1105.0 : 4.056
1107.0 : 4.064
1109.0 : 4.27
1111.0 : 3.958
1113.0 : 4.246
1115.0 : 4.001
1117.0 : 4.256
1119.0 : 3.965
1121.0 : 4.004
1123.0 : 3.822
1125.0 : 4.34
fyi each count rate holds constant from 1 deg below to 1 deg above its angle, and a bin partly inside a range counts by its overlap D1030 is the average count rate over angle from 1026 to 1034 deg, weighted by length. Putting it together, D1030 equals 3.6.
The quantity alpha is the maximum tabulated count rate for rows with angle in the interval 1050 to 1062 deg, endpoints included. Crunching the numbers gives 3.845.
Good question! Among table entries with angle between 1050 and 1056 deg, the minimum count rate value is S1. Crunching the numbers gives 3.422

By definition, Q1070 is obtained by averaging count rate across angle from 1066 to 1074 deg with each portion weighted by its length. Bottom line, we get 3.77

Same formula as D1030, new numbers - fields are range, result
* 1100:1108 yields 4.07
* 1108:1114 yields 4.16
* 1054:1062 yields 3.66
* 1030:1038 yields 3.49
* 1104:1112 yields 4.09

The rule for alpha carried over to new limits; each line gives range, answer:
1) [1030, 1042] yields 3.681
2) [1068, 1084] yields 4.192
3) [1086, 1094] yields 3.913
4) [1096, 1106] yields 4.167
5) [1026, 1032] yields 3.74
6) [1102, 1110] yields 4.27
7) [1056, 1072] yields 3.858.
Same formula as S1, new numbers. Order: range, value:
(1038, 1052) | 3.556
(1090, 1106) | 3.782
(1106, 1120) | 3.958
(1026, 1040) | 3.378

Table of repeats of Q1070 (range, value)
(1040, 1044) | 3.72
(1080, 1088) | 3.88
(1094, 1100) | 3.98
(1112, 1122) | 4.09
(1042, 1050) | 3.72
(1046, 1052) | 3.61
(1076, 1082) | 3.89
